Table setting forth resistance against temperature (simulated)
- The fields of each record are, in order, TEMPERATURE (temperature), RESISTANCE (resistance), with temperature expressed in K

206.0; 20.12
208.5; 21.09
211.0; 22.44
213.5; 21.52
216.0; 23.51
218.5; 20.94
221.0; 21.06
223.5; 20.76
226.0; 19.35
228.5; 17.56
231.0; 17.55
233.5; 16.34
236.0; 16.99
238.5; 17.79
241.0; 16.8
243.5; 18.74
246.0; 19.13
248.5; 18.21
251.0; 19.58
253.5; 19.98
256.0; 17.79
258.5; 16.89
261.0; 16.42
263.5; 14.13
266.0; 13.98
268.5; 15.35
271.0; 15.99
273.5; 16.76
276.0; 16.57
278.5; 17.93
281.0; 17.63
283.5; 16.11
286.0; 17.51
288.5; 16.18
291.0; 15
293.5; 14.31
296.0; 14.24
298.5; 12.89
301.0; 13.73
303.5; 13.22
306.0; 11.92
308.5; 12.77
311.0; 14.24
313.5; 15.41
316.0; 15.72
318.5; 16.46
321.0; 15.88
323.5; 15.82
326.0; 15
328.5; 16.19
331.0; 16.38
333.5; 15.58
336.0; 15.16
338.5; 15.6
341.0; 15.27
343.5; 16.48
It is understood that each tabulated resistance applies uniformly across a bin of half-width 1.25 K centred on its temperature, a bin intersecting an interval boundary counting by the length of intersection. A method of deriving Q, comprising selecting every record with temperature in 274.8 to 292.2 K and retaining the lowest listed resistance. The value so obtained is 15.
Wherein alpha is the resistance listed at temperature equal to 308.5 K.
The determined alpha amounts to 12.77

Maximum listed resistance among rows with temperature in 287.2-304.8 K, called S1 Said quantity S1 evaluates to 16.18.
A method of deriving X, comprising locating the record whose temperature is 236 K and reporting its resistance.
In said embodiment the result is 16.99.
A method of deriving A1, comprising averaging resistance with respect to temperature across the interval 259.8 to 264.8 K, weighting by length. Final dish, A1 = 15.3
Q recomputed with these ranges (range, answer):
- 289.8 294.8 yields 14.31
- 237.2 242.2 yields 16.8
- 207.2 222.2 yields 20.94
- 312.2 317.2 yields 15.41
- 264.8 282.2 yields 13.98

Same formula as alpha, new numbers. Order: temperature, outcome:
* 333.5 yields 15.58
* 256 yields 17.79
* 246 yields 19.13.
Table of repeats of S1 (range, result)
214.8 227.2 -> 23.51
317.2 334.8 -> 16.46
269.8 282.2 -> 17.93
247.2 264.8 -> 19.98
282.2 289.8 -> 17.51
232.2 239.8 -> 17.79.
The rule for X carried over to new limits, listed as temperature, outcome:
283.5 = 16.11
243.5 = 18.74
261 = 16.42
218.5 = 20.94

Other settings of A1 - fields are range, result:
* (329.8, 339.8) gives 15.7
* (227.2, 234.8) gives 17.2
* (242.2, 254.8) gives 19.1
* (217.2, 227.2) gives 20.5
